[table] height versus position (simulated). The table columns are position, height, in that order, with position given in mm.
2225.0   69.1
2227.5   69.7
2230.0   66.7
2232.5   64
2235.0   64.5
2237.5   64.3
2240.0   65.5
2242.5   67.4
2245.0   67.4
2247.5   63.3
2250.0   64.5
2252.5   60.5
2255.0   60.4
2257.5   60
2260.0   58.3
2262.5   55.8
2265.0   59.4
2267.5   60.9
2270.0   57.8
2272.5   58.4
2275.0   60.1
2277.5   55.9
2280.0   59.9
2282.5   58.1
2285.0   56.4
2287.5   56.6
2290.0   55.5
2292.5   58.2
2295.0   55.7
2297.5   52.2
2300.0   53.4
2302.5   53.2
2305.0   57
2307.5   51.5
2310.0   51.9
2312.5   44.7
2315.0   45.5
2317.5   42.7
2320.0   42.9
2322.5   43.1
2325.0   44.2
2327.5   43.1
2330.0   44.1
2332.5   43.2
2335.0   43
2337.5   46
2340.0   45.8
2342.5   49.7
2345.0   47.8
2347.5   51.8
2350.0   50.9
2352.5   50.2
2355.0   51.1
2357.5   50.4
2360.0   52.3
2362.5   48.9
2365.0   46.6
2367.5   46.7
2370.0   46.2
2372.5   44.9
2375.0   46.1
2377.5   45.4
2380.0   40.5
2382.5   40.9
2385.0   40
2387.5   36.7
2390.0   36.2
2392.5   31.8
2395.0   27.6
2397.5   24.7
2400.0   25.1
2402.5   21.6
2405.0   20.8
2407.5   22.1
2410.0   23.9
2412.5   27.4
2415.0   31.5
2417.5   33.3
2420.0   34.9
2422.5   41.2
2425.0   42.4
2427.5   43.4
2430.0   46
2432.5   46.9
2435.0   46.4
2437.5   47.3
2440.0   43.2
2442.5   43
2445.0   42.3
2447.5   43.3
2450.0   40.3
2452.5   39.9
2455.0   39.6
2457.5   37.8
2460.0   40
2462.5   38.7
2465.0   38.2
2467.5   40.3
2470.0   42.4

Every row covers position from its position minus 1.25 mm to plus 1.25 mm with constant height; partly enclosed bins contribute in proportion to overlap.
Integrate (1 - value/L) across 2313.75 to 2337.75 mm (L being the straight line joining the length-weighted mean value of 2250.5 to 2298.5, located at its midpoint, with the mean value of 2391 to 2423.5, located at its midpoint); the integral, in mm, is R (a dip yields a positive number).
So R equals 1.4 mm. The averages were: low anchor 58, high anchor 28.1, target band 43.7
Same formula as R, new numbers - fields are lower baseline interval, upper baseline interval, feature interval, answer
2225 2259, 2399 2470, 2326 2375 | 1.63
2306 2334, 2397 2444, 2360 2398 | -1.35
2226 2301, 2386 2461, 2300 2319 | 1.35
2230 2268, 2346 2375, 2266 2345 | 6.44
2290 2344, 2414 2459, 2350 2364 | -1.39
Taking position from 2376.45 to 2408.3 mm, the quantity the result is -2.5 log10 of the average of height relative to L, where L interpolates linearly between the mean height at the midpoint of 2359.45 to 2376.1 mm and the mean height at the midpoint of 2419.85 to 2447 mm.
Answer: 0.40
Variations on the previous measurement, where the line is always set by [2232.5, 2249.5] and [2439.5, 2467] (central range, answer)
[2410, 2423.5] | 0.34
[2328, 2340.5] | 0.22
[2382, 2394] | 0.30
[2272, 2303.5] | 0.06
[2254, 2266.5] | 0.08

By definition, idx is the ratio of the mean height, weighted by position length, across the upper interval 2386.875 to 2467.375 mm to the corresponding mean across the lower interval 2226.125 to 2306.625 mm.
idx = 0.60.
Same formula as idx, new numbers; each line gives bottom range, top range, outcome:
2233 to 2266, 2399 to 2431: 0.51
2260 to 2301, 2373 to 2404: 0.61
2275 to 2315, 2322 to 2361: 0.87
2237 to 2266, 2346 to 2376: 0.79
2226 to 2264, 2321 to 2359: 0.74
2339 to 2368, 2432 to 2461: 0.86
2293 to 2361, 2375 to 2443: 0.74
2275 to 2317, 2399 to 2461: 0.68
